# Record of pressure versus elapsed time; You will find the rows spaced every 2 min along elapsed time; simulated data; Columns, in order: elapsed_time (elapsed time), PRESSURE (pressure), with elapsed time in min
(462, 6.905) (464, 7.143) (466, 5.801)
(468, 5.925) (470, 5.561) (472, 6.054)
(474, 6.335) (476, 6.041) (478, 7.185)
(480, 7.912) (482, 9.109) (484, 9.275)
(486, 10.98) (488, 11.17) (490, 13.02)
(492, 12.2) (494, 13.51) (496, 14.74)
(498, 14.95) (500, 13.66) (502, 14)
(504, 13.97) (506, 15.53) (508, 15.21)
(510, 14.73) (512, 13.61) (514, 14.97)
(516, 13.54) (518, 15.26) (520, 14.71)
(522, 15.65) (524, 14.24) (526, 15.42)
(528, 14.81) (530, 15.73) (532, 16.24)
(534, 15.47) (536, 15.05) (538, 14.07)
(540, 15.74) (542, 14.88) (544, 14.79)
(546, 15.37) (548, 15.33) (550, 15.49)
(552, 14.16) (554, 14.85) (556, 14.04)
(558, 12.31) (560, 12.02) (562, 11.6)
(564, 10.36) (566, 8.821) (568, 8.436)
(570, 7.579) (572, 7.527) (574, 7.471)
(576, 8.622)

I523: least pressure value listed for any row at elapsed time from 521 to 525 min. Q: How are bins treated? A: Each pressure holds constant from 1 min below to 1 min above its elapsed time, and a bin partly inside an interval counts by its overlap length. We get 14.24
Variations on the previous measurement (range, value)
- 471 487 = 6.041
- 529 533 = 15.73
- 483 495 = 9.275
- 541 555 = 14.16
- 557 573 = 7.527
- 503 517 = 13.54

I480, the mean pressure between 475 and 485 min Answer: 7.9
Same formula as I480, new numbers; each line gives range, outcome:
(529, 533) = 16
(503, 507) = 14.8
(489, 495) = 12.9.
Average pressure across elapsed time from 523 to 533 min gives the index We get 15.3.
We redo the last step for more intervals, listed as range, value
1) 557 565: 11.6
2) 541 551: 15.2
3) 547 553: 15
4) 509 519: 14.4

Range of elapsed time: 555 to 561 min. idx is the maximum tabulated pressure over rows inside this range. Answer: 14.04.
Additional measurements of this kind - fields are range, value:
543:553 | 15.49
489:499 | 14.95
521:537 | 16.24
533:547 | 15.74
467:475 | 6.335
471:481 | 7.912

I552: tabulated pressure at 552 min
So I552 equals 14.16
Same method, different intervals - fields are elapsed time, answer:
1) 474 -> 6.335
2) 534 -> 15.47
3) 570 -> 7.579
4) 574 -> 7.471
